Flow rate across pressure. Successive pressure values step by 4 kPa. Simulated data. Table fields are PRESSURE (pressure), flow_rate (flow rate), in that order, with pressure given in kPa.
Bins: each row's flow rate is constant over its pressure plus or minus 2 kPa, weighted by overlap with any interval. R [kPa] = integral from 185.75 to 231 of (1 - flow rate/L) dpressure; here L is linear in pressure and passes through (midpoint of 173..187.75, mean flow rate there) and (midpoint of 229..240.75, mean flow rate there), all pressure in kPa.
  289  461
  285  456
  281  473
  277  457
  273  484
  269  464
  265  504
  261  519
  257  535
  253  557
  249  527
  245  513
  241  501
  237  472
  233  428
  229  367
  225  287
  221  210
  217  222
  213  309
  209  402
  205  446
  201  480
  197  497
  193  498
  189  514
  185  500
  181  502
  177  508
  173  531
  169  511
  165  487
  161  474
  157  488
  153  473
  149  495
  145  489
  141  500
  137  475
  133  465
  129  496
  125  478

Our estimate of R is 8.5 kPa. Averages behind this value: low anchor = 508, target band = 388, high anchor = 443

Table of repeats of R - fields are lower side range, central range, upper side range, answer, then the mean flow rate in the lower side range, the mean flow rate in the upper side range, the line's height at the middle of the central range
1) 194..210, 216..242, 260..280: 6.4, 462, 483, 471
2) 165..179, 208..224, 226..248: 6.6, 512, 452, 471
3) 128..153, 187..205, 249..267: 0.5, 485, 529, 506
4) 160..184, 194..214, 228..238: 1.1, 503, 423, 461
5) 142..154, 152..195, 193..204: -1.1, 488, 486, 487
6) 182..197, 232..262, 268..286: -1.8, 503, 468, 480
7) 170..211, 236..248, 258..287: -0.4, 488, 481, 484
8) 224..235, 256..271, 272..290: -2.5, 367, 466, 432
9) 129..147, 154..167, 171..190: 0.4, 484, 511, 498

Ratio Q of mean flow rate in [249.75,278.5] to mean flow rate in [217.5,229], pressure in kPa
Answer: 1.90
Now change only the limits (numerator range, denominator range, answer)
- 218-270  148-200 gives 0.90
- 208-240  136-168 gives 0.70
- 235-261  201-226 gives 1.58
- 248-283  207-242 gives 1.43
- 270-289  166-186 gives 0.92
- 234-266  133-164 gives 1.06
